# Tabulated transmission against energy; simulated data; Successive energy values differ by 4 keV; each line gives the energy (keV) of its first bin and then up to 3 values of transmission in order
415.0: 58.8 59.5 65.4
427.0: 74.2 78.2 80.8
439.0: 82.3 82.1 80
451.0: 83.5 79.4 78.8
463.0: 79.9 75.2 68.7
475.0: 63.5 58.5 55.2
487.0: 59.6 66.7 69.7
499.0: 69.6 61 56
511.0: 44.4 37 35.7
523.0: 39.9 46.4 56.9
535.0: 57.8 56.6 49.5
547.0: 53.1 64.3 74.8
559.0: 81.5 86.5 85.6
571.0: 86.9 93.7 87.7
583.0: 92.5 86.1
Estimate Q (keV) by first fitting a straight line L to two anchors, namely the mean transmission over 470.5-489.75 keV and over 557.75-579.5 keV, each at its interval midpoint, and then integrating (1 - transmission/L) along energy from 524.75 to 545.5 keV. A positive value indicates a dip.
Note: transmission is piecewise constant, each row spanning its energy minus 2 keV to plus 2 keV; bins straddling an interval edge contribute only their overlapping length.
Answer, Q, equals 6.4 keV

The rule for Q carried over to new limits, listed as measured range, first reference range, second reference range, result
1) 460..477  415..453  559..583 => 1.3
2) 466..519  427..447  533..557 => 8.0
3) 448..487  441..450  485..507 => 1.7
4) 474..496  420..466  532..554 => 2.4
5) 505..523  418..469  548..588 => 8.4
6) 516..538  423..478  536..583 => 8.2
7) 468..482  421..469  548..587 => 2.8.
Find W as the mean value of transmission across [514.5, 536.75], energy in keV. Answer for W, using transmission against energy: 46.1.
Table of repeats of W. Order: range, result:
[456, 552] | 58.7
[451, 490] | 69.5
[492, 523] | 52.9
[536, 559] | 61.5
